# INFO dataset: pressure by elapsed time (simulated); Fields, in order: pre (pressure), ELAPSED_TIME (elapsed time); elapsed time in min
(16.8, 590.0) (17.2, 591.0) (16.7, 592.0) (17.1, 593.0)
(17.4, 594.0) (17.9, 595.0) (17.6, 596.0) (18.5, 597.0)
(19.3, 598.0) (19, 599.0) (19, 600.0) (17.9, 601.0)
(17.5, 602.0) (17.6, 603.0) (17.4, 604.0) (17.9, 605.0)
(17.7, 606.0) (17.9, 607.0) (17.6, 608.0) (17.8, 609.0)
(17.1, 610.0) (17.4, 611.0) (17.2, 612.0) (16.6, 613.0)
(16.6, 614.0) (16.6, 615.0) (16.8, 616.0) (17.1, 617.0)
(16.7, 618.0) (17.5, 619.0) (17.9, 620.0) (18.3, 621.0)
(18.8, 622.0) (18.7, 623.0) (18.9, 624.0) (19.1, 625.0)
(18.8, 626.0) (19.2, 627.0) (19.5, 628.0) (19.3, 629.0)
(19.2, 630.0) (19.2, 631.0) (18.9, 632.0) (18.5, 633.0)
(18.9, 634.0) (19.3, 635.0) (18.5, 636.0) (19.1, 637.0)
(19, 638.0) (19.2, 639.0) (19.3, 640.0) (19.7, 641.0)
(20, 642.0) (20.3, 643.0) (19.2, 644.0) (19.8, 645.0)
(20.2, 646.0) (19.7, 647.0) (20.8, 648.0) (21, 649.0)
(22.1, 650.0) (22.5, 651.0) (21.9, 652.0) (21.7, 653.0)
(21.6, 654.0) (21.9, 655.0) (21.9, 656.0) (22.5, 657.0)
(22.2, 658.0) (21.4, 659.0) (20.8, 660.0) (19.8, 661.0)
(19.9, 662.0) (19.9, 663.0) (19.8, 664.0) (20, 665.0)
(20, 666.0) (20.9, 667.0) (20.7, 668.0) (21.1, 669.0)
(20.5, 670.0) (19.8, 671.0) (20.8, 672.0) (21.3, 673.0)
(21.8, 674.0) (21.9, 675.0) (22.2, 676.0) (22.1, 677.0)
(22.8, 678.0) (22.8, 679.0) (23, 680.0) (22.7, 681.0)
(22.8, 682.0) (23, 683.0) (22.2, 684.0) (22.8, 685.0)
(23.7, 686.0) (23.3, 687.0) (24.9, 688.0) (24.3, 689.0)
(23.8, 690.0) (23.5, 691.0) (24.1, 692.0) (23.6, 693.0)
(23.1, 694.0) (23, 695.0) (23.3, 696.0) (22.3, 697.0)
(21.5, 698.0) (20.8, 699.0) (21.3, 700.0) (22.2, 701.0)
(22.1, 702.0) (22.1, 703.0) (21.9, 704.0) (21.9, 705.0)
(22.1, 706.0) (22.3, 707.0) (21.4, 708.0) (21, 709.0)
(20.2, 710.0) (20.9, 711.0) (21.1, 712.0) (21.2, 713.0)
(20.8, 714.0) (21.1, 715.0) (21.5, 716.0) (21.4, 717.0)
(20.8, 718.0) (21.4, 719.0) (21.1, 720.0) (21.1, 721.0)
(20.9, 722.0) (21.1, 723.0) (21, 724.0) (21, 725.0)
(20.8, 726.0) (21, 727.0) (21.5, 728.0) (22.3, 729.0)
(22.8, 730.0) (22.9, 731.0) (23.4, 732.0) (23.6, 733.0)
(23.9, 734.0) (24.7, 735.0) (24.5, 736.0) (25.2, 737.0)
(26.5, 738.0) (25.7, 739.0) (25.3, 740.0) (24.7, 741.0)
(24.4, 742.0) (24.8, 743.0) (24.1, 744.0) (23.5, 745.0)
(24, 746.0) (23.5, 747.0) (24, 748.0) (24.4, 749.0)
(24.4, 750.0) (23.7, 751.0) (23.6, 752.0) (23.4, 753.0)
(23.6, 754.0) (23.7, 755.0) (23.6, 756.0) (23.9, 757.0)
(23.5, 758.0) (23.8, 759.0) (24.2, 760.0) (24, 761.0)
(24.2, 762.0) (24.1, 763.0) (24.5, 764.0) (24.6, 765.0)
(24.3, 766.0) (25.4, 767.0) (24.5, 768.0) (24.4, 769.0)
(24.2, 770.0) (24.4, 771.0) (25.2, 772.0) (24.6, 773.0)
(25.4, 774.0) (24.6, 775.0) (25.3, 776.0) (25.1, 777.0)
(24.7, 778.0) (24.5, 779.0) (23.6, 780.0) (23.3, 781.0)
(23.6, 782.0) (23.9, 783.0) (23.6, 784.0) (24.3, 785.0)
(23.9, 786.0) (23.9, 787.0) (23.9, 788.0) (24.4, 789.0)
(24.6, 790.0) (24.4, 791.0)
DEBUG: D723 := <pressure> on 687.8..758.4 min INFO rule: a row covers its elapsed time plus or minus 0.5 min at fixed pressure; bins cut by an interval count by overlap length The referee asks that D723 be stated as 22.8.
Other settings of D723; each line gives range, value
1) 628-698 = 21.3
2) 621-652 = 19.6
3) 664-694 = 22.3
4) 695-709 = 21.9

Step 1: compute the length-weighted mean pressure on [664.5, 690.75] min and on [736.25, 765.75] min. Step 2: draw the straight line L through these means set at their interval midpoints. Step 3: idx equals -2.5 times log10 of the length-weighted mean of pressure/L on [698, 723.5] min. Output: 0.08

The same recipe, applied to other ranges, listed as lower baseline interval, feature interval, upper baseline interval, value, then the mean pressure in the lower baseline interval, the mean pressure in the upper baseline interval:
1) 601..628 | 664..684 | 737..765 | -0.051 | 17.8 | 24.2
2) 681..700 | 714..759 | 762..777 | 0.042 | 23.1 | 24.7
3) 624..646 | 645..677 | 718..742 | -0.043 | 19.3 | 22.9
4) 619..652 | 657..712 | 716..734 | -0.062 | 19.5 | 21.7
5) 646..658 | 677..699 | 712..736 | -0.067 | 21.6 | 21.8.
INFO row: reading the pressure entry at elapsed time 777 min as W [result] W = 25.1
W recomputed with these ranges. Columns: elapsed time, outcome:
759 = 23.8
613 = 16.6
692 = 24.1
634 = 18.9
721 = 21.1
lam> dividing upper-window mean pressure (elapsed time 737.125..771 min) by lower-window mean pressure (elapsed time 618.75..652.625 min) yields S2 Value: 1.24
